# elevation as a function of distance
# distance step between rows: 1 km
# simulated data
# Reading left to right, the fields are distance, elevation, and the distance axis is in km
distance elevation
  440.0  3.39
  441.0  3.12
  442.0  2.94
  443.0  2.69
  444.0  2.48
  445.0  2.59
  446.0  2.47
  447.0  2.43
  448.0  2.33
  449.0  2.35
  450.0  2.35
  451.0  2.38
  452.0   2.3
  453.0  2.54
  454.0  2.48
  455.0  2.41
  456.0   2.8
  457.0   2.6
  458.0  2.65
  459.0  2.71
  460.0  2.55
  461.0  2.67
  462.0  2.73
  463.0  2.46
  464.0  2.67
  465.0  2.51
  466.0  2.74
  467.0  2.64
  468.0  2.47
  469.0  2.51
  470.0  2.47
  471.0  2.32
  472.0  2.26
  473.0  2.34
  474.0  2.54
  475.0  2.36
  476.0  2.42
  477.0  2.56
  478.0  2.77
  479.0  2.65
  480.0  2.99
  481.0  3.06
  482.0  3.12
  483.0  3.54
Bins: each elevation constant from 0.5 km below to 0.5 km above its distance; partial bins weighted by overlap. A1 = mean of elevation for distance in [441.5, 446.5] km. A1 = 2.63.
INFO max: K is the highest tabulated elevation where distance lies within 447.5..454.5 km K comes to 2.54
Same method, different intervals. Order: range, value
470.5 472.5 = 2.32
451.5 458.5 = 2.8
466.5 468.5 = 2.64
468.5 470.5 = 2.51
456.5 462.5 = 2.73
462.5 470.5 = 2.74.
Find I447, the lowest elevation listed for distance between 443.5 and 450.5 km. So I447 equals 2.33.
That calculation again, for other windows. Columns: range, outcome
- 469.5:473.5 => 2.26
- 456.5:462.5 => 2.55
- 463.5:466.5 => 2.51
